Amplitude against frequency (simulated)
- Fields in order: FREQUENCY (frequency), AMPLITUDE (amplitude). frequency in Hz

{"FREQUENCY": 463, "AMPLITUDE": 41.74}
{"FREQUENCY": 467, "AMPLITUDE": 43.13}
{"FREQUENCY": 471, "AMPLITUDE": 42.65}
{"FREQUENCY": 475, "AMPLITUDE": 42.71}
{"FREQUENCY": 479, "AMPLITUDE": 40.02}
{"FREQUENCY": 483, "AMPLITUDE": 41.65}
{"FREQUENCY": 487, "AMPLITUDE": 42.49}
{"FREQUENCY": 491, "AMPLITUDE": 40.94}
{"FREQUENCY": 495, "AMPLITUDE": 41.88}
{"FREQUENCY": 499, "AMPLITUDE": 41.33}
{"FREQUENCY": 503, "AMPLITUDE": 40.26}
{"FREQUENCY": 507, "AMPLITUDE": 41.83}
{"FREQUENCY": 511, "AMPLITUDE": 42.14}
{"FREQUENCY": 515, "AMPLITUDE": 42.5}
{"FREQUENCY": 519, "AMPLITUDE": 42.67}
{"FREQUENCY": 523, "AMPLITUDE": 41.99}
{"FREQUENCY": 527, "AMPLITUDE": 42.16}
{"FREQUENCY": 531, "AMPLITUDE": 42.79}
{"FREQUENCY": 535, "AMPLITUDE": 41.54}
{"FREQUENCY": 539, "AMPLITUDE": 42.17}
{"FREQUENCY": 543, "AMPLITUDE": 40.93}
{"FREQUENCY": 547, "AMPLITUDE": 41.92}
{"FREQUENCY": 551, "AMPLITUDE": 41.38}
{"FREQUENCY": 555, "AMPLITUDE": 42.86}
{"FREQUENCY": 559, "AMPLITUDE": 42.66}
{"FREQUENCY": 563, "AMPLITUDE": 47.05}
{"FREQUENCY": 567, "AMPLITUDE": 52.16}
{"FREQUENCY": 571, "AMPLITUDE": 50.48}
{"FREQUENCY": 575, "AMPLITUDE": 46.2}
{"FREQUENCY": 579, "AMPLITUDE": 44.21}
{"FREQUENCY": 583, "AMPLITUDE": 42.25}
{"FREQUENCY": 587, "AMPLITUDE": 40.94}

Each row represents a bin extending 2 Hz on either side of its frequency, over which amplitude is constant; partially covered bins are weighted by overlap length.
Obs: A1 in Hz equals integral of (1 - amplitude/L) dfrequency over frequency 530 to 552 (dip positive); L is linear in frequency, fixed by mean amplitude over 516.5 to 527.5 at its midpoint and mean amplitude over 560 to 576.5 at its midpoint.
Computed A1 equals 1.5 Hz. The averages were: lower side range 42.3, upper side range 48.7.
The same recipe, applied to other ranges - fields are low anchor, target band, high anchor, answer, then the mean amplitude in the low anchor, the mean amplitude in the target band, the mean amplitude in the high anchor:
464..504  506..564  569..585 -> 2.1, 41.7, 42.4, 45.8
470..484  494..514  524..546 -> 0.1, 41.7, 41.5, 41.9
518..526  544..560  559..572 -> 1.6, 42.3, 42.1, 48.7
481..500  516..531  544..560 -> -0.2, 41.7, 42.4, 42.1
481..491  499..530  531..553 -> -0.1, 41.8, 41.9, 41.7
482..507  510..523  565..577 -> 0.4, 41.4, 42.4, 49.6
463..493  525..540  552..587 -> 0.7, 41.9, 42.2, 45.6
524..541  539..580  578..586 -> -2.3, 42.2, 44.9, 42.8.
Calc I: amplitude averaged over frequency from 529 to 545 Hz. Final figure 41.9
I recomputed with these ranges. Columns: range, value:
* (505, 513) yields 42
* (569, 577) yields 48.3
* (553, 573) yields 47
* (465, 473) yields 42.9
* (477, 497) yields 41.4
